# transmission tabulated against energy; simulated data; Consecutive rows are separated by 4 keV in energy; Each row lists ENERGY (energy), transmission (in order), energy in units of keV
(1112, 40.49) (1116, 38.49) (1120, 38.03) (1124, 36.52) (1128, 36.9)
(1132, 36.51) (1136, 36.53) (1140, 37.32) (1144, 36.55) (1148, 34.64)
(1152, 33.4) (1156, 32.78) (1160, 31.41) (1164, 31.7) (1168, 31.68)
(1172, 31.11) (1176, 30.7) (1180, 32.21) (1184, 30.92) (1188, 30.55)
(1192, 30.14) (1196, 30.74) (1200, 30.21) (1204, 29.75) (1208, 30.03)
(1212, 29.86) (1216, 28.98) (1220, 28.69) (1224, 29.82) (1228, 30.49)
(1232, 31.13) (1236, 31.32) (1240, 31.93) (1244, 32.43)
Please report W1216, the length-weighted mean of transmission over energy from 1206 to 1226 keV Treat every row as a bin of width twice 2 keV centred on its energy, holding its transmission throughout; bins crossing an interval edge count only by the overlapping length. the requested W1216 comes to 29.5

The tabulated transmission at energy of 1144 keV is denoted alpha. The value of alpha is 36.55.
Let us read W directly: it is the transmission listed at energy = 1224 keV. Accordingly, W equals 29.82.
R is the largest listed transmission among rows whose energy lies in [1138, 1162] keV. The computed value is 37.32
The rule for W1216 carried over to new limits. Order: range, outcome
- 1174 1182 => 31.5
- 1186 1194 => 30.3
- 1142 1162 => 33.8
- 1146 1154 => 34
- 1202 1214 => 29.9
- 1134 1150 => 36.3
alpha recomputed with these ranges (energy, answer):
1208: 30.03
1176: 30.7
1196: 30.74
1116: 38.49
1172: 31.11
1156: 32.78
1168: 31.68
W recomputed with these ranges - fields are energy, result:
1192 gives 30.14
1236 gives 31.32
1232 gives 31.13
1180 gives 32.21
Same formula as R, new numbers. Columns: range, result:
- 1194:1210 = 30.74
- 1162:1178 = 31.7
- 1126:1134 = 36.9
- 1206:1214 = 30.03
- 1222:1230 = 30.49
